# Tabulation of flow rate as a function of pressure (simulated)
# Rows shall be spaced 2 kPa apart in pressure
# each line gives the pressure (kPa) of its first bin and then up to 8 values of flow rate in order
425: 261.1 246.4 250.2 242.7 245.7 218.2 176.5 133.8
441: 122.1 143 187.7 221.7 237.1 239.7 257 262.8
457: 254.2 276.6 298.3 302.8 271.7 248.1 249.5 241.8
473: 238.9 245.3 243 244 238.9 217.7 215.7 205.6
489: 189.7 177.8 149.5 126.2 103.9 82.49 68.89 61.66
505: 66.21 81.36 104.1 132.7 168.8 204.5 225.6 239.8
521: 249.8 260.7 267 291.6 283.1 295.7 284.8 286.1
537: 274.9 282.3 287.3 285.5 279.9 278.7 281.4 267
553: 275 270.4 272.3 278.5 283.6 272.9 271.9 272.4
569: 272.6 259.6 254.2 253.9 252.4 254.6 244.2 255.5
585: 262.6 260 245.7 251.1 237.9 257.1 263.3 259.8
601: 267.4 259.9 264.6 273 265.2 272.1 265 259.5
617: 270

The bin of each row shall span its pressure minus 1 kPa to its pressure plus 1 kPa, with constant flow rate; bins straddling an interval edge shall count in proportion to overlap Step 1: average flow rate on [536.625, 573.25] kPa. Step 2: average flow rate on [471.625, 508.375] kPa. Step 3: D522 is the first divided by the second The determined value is 1.7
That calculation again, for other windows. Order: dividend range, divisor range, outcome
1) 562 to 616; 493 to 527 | 1.66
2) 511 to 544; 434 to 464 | 1.16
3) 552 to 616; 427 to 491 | 1.15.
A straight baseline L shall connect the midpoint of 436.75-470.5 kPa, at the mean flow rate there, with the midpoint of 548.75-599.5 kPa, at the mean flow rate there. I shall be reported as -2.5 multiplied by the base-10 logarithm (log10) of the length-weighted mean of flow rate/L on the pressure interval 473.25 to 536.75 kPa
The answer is 0.24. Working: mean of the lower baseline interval 230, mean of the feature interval 195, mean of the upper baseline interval 262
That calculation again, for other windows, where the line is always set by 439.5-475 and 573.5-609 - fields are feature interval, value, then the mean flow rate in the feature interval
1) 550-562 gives -0.094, 274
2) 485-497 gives 0.396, 168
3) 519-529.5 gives -0.084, 267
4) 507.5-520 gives 0.366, 175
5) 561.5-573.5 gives -0.063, 268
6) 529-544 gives -0.148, 285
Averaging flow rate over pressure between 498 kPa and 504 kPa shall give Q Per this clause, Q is 71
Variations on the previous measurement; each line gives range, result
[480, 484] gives 228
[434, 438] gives 197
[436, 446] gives 153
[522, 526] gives 264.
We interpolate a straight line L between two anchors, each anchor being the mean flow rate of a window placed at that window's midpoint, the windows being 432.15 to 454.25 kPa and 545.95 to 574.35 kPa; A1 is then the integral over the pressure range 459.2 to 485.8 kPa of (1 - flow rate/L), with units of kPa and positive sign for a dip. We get -4.3 kPa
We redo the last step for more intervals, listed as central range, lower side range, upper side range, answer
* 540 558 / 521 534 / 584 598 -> -0.5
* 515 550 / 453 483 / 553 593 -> -1.6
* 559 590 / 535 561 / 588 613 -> 0.9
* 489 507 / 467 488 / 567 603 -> 9.8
